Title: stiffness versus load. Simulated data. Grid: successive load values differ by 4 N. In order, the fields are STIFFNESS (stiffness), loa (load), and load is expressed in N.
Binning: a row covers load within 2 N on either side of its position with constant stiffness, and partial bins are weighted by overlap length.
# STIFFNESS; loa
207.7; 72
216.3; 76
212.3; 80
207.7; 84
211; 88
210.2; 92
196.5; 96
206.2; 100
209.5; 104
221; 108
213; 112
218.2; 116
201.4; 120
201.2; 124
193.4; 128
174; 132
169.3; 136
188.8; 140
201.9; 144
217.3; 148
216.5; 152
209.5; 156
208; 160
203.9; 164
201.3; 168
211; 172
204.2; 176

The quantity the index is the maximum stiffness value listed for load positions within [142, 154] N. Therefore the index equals 217.3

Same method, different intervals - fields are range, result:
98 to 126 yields 221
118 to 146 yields 201.9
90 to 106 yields 210.2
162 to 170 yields 203.9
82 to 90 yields 211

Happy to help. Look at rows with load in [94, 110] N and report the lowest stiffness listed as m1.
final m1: 196.5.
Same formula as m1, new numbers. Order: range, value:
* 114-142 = 169.3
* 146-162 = 208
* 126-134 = 174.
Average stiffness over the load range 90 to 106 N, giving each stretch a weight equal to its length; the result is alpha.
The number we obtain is 206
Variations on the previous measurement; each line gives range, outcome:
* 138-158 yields 207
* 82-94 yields 210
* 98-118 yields 214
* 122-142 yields 185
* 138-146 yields 195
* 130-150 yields 190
